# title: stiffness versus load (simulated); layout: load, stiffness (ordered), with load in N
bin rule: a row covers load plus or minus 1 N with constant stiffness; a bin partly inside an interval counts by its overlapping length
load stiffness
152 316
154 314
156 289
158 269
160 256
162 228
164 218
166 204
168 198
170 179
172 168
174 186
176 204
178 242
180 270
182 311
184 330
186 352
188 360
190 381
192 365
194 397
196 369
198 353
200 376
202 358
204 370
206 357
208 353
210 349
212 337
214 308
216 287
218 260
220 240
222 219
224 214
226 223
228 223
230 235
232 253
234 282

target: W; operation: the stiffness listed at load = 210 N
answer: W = 349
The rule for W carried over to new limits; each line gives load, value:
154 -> 314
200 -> 376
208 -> 353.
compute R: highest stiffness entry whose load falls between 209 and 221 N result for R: 349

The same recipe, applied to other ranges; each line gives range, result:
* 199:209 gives 376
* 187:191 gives 381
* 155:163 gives 289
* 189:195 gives 397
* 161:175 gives 228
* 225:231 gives 235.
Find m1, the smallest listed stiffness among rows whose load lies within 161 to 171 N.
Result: 179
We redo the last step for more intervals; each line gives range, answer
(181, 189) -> 311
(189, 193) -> 365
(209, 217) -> 287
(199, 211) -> 349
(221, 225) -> 214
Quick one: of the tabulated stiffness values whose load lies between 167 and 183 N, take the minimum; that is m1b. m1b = 168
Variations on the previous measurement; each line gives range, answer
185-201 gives 352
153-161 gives 256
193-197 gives 369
